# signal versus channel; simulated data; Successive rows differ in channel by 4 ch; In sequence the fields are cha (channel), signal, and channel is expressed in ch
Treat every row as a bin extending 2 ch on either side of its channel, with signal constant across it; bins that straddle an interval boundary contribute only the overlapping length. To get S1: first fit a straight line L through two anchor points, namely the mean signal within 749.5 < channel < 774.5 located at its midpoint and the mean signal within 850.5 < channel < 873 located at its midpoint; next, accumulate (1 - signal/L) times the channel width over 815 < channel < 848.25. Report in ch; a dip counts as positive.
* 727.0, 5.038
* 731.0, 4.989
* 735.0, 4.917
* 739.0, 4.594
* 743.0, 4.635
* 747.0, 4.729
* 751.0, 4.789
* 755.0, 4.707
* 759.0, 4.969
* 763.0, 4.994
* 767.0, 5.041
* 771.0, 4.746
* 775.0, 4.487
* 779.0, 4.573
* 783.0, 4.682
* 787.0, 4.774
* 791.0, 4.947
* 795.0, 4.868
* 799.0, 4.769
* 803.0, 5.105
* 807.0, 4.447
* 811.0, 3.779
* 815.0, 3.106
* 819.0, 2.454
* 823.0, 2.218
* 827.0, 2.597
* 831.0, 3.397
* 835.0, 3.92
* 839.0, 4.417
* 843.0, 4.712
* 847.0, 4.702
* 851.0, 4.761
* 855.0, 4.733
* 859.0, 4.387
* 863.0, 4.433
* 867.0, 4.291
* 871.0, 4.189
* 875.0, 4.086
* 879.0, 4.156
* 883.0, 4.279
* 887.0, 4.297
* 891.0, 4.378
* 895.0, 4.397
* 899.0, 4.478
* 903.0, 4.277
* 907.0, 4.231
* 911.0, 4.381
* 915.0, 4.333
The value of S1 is 7.7 ch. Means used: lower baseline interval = 4.85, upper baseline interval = 4.45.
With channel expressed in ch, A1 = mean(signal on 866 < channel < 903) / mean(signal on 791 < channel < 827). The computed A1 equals 1.12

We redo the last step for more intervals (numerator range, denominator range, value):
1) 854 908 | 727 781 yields 0.90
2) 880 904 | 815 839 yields 1.42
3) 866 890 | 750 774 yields 0.87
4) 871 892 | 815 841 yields 1.34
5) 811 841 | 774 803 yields 0.67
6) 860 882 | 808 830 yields 1.45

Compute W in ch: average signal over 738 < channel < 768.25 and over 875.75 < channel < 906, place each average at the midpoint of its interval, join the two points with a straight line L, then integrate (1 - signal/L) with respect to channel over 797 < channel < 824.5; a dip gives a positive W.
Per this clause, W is 5.3 ch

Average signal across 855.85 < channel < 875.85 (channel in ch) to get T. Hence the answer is 4.31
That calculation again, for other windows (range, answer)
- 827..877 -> 4.27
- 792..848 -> 3.9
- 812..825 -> 2.68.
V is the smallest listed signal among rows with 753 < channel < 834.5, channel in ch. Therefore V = 2.218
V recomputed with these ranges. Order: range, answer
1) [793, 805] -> 4.769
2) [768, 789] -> 4.487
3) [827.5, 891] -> 3.397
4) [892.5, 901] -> 4.397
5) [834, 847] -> 3.92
